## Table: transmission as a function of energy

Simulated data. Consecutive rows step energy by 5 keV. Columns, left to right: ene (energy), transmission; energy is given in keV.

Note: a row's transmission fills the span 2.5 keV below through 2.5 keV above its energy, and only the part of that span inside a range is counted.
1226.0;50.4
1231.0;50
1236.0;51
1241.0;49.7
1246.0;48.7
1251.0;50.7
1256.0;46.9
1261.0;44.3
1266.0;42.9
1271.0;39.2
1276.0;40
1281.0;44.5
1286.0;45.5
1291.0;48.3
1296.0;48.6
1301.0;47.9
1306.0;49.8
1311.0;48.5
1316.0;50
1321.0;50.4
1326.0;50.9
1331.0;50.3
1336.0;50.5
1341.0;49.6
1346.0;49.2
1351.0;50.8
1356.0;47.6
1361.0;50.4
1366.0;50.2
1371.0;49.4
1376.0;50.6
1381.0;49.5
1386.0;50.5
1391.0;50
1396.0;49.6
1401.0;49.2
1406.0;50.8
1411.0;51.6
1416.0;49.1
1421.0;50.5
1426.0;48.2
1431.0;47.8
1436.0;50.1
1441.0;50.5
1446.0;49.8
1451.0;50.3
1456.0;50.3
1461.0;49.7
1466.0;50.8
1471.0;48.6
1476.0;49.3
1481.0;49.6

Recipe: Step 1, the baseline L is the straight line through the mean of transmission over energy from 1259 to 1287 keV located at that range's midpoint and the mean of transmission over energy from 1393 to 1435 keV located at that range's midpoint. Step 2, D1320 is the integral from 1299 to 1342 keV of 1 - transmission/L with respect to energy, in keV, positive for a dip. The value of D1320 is -4.6 keV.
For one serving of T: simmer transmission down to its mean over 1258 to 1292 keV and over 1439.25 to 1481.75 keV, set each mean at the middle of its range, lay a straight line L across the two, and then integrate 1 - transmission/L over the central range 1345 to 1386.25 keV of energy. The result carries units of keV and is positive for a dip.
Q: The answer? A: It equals -2.87 keV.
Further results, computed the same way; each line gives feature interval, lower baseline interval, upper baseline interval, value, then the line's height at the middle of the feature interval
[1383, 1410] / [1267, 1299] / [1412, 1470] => -1.05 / 48.2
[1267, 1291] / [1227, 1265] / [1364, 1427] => 2.91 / 48.9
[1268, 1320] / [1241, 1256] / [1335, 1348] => 3.31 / 49.5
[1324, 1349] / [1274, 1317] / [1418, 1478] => -1.25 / 47.7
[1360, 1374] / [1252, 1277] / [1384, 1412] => -0.40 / 48.6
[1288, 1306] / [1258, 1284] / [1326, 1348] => -1.20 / 45.4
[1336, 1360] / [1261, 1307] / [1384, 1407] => -0.83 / 47.8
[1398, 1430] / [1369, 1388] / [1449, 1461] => 0.18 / 50.1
